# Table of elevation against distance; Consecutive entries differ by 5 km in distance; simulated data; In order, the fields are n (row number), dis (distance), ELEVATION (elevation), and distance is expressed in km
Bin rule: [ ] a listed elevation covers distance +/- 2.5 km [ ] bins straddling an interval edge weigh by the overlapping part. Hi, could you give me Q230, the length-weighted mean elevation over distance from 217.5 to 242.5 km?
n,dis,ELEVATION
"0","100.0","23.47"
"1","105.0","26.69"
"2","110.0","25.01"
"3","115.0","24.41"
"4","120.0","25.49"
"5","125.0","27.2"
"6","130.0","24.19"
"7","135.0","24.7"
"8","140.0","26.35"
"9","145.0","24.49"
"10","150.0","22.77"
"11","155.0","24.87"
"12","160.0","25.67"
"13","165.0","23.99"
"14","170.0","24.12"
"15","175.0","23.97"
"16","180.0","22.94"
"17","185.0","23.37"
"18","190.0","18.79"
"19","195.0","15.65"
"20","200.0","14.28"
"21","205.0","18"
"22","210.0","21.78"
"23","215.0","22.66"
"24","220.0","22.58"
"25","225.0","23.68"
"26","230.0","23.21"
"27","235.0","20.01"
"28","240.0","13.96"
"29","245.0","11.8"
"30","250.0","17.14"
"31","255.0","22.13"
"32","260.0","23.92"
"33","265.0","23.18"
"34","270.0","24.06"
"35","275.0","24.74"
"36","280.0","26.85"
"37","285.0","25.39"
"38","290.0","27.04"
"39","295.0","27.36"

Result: 20.7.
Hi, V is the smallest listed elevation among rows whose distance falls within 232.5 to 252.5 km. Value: 11.8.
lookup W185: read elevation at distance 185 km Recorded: 23.37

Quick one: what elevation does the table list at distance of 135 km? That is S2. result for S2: 24.7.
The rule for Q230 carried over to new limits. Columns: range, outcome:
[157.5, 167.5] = 24.8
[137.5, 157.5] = 24.6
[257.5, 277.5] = 24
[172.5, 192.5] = 22.3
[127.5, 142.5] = 25.1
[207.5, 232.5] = 22.8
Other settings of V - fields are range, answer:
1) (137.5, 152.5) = 22.77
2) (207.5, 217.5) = 21.78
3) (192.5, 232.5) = 14.28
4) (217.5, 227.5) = 22.58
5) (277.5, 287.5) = 25.39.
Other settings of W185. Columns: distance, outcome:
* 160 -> 25.67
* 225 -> 23.68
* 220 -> 22.58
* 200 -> 14.28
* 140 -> 26.35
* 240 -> 13.96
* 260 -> 23.92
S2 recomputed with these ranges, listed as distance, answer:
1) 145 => 24.49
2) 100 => 23.47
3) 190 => 18.79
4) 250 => 17.14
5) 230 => 23.21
